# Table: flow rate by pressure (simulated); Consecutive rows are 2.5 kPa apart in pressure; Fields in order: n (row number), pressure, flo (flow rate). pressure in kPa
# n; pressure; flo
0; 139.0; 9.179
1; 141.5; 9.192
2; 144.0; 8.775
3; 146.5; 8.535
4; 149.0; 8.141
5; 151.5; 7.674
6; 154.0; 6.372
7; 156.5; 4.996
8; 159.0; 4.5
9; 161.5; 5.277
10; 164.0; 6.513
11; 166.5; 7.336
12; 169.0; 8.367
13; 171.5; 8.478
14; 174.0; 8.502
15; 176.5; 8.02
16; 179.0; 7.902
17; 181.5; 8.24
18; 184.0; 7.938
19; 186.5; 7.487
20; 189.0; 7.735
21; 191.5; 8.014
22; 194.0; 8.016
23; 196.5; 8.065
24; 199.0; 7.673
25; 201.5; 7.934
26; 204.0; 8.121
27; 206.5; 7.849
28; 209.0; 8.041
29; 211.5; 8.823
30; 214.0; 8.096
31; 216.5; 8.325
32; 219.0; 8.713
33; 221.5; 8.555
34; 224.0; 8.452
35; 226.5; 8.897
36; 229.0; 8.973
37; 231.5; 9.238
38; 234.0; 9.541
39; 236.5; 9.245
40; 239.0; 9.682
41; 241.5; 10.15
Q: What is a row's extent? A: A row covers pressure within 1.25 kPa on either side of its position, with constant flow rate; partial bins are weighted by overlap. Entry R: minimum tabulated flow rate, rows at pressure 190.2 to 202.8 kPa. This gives 7.673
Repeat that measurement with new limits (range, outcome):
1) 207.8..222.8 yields 8.041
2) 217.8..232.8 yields 8.452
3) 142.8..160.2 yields 4.5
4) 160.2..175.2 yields 5.277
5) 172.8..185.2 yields 7.902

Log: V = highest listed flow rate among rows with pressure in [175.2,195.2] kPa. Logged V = 8.24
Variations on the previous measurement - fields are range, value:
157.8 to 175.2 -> 8.502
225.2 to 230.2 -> 8.973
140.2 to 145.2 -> 9.192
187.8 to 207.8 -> 8.121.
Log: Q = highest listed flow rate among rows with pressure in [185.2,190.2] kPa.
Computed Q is 7.735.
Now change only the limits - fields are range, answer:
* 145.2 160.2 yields 8.535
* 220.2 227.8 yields 8.897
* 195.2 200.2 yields 8.065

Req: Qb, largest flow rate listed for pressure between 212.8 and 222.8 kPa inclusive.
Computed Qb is 8.713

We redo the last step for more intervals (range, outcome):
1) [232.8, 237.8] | 9.541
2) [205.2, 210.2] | 8.041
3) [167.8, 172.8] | 8.478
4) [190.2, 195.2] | 8.016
